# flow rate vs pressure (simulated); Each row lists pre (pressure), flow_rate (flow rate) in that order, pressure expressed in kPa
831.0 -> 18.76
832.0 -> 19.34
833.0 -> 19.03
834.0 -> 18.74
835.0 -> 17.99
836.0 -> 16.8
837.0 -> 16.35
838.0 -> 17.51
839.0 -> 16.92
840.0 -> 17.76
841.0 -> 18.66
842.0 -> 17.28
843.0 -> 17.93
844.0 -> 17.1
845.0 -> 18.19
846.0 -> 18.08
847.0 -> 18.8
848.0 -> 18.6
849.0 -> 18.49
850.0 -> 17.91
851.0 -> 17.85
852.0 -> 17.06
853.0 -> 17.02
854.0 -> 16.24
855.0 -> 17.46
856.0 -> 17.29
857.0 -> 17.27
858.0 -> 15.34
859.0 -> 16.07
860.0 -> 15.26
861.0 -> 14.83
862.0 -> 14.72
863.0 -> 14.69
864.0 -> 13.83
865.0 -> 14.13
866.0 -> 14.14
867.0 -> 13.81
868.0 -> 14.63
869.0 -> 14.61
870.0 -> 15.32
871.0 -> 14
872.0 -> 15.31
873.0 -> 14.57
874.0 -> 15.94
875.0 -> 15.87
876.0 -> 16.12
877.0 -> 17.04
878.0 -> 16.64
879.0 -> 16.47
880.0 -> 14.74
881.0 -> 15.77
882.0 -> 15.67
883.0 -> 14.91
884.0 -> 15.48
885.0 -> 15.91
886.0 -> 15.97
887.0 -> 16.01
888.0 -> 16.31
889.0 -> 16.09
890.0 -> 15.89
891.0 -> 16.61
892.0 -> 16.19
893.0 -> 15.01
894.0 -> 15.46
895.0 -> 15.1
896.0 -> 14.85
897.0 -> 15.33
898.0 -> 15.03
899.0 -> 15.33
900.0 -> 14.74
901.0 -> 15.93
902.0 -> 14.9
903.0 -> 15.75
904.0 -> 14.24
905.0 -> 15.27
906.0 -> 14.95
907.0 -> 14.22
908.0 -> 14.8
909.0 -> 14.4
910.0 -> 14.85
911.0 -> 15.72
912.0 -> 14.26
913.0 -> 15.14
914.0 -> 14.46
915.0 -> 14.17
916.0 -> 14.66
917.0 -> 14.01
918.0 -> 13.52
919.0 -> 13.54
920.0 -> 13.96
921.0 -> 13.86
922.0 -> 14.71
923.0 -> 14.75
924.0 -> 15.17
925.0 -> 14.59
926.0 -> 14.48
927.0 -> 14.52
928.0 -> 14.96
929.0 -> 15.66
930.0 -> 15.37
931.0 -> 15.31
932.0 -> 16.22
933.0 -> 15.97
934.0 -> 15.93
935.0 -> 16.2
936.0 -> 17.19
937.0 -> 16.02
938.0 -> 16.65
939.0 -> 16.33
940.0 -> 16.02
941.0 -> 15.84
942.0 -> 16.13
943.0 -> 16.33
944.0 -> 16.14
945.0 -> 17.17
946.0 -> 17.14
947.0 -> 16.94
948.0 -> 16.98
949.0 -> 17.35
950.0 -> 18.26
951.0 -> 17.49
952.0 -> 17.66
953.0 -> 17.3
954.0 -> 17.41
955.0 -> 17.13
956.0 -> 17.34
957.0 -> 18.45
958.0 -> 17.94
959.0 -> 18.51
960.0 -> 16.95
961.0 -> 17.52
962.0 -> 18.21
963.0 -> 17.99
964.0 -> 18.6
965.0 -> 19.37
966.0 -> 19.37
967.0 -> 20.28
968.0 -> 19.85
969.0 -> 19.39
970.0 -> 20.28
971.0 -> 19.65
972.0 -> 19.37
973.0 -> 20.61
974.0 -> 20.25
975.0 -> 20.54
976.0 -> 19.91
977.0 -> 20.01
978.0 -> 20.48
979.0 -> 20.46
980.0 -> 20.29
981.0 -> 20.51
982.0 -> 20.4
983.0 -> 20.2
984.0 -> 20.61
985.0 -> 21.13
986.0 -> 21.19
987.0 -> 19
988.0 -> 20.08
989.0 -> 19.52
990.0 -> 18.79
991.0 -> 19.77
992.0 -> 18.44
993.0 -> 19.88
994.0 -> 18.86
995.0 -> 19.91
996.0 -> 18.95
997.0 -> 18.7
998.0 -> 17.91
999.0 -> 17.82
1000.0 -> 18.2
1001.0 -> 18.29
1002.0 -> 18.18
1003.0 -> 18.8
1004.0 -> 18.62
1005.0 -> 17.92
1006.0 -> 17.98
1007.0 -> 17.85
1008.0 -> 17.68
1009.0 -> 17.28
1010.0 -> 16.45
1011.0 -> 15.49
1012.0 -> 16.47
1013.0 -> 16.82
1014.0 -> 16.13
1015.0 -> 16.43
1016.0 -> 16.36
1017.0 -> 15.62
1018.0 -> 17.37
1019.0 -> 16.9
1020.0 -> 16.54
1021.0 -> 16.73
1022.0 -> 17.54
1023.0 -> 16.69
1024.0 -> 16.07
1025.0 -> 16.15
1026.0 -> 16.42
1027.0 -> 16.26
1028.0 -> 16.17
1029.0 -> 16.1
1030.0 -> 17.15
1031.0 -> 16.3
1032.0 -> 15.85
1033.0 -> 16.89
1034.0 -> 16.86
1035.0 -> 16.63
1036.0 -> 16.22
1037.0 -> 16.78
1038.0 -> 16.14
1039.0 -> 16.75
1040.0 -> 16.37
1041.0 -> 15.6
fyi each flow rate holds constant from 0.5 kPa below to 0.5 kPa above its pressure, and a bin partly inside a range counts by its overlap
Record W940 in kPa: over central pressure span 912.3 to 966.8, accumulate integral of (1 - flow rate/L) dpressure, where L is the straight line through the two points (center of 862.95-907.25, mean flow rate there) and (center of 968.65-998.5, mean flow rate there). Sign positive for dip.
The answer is 4.8 kPa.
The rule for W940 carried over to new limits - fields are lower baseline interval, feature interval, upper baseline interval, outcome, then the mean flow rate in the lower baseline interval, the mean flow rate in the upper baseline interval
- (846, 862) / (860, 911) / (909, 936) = 2.4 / 17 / 14.9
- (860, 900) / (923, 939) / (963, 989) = 2.0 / 15.3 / 20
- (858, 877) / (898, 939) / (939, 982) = 4.4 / 14.9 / 18.4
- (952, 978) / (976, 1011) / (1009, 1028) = -2.9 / 18.9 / 16.5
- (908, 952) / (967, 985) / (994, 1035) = -4.1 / 15.6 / 17.2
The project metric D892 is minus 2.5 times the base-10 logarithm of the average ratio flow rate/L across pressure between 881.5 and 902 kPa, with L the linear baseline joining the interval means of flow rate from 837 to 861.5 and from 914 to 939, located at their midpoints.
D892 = 0.033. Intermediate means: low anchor 17.3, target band 15.6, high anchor 15.1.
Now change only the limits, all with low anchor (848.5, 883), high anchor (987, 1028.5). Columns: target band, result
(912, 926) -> 0.15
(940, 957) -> -0.01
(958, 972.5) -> -0.11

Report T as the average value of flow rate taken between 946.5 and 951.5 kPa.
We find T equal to 17.4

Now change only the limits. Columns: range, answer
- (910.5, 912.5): 15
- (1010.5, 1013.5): 16.3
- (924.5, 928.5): 14.6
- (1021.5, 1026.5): 16.6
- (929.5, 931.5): 15.3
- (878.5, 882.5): 15.7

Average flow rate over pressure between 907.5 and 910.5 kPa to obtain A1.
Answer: 14.7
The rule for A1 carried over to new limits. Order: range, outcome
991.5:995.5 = 19.3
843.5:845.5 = 17.6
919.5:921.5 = 13.9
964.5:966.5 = 19.4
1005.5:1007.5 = 17.9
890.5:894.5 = 15.8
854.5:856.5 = 17.4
